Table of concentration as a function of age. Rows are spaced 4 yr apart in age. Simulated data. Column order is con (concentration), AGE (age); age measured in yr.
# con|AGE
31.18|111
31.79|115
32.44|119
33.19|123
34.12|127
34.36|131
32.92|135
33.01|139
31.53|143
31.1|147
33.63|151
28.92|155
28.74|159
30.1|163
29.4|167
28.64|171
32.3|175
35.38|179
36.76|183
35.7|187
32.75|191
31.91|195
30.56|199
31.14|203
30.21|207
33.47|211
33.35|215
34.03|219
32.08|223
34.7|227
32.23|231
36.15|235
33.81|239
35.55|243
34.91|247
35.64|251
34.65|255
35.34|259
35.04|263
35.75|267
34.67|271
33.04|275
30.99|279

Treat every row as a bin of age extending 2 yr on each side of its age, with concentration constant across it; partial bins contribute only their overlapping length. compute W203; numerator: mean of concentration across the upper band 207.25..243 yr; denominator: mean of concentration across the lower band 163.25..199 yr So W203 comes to 1.03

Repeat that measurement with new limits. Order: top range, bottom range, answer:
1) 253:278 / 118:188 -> 1.07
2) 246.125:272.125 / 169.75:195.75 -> 1.05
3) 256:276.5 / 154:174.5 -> 1.18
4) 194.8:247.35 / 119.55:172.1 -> 1.05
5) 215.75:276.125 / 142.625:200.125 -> 1.08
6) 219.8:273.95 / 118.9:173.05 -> 1.10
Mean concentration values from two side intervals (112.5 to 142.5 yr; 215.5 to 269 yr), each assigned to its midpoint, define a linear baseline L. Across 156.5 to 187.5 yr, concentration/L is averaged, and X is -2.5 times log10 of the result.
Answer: 0.06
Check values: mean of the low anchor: 33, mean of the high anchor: 34.6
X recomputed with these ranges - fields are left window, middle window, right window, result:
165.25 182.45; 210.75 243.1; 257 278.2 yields -0.01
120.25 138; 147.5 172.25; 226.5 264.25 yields 0.13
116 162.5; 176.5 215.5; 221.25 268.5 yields 0.01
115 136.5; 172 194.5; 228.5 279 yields -0.01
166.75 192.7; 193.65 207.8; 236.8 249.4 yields 0.09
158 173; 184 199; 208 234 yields -0.07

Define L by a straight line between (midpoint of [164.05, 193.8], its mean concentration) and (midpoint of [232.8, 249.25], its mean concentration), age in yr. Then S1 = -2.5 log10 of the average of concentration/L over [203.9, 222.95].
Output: 0.05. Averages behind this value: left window 32.9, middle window 32.6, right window 35.1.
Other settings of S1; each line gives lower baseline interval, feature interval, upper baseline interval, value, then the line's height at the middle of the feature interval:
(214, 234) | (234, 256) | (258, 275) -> -0.03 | 34.2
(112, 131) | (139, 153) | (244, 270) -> 0.04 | 33.4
